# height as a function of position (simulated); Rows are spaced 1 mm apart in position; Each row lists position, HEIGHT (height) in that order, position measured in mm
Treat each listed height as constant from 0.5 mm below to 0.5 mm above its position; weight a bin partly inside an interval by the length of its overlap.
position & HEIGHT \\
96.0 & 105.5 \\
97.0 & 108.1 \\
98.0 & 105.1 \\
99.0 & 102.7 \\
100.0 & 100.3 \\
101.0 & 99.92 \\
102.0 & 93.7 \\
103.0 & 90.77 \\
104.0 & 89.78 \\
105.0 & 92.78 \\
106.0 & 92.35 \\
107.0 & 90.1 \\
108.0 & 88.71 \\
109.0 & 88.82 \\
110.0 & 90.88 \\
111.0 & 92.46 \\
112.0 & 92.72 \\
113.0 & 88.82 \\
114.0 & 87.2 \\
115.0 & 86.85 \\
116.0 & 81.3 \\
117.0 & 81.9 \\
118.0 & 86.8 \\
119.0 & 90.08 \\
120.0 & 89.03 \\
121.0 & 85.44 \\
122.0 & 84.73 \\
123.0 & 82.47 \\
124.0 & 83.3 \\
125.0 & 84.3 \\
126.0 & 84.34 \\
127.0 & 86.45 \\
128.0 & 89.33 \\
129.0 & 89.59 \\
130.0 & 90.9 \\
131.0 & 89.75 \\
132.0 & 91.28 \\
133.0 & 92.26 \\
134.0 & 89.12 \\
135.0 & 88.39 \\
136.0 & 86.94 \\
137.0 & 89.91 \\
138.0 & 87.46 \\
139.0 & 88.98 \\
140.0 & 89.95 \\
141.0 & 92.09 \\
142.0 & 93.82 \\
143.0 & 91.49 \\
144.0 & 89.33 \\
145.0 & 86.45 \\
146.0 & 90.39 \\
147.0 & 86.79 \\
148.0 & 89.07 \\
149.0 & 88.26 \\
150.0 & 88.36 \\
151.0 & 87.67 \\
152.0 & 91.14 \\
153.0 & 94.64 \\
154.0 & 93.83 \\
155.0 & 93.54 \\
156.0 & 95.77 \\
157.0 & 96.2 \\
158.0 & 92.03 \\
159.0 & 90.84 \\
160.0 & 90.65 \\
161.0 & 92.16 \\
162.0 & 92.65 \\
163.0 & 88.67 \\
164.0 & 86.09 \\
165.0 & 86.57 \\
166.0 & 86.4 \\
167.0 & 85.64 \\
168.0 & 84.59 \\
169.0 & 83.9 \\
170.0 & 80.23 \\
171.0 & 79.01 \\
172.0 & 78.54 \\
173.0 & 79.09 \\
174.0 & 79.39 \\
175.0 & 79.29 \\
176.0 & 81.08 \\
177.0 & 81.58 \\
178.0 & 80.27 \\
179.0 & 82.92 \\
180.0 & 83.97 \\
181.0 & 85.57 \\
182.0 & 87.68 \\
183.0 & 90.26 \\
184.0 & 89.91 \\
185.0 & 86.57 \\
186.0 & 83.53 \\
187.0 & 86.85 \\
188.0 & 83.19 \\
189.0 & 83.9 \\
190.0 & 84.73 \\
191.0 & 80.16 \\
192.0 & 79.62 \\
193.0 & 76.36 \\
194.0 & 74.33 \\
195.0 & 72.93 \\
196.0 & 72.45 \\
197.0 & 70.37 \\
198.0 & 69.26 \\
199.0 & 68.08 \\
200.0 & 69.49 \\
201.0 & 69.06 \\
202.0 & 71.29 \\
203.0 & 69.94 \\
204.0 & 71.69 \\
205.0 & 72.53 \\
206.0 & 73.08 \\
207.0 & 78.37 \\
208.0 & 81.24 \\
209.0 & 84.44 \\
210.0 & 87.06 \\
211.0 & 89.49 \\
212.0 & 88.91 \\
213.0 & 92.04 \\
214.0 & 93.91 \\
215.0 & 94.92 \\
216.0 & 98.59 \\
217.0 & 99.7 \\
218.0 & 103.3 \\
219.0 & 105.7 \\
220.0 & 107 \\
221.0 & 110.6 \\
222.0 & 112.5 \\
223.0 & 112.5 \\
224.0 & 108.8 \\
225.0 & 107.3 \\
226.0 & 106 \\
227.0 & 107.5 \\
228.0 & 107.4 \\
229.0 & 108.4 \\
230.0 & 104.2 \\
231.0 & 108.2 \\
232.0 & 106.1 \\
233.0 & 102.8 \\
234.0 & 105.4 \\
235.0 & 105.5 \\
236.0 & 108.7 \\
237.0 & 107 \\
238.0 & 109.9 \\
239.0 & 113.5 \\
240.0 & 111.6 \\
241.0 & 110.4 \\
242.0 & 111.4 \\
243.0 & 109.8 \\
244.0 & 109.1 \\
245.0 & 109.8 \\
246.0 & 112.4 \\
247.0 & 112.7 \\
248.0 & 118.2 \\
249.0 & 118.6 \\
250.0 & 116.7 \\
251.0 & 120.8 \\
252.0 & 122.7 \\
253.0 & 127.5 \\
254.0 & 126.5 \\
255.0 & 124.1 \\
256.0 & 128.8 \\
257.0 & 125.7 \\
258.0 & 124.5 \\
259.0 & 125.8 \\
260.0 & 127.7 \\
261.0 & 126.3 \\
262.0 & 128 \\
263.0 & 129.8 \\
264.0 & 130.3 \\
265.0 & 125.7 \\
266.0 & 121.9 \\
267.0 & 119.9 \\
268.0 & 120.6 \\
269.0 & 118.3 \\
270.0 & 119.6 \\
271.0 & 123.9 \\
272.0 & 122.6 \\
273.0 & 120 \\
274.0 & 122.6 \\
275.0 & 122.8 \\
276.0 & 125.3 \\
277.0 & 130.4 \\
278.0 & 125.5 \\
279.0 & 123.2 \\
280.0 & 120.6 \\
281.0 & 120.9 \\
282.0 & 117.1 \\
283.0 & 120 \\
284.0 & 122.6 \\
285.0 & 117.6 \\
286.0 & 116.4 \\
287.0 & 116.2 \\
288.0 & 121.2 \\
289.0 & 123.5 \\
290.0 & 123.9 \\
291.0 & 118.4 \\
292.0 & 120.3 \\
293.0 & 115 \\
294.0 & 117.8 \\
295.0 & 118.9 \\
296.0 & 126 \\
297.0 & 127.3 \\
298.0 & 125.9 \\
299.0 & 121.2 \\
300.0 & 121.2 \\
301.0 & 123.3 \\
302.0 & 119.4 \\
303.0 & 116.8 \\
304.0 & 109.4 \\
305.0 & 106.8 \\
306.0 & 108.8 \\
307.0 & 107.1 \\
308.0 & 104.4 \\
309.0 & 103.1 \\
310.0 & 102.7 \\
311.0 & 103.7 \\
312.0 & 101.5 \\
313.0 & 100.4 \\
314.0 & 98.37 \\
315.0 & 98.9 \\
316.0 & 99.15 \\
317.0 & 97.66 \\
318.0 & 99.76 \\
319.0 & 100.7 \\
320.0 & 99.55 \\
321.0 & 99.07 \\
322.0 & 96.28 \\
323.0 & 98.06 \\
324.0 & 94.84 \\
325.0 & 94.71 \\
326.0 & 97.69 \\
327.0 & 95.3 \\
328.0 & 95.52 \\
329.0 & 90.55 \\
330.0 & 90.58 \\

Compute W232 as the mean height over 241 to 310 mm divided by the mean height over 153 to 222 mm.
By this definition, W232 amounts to 1.41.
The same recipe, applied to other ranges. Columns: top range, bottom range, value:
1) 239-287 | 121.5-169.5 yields 1.36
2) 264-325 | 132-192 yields 1.31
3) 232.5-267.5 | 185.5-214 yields 1.51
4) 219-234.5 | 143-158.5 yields 1.18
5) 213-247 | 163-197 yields 1.30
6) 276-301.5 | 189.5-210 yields 1.62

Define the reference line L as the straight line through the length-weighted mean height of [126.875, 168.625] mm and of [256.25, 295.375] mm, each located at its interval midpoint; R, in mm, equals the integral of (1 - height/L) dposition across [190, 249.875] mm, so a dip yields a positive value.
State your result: 7.19 mm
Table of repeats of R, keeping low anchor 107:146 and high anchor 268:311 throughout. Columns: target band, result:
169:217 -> 9.35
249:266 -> -1.92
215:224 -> -0.01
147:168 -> 0.84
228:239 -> 0.13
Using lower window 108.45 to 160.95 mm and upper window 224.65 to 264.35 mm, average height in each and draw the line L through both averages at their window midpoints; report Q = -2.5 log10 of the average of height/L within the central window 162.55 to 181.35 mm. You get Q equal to 0.18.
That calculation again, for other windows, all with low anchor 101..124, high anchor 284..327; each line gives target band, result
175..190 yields 0.141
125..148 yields 0.025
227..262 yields -0.118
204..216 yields 0.169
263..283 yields -0.157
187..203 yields 0.283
